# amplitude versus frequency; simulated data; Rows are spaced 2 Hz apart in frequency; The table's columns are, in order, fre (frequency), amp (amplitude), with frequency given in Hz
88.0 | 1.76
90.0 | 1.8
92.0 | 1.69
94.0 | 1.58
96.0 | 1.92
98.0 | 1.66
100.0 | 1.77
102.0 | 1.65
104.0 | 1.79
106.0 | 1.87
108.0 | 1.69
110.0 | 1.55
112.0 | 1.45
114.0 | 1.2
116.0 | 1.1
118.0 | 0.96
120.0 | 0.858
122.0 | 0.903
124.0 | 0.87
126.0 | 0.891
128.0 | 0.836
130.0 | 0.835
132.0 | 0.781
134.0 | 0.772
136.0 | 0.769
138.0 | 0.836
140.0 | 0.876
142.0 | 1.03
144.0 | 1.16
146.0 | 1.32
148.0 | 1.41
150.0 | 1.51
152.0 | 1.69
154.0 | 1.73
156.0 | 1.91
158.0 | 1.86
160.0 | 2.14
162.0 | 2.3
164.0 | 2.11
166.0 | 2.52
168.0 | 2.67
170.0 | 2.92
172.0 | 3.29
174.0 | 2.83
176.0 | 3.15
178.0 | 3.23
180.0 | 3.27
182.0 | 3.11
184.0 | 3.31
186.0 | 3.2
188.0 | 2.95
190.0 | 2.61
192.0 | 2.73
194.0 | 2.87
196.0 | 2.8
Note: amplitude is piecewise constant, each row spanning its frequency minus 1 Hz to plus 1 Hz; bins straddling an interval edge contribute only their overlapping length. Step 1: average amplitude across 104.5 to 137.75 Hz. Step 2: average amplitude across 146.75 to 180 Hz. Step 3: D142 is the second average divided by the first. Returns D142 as 2.16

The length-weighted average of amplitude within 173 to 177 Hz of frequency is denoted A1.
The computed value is 2.99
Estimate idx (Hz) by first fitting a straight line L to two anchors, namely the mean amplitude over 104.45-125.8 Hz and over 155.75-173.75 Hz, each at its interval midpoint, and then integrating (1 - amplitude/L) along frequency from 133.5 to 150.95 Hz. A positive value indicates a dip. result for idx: 7.6 Hz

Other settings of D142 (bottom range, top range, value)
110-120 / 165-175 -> 2.41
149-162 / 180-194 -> 1.62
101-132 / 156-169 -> 1.84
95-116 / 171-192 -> 1.89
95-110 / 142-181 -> 1.28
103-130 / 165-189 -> 2.50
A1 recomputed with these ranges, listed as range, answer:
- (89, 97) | 1.75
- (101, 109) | 1.75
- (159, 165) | 2.18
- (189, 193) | 2.67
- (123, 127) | 0.881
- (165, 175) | 2.85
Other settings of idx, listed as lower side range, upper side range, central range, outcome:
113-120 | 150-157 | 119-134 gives 4.7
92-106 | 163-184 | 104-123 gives 6.1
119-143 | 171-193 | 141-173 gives 0.8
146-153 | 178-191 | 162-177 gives -2.1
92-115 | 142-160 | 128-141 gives 6.4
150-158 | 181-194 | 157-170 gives -1.3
